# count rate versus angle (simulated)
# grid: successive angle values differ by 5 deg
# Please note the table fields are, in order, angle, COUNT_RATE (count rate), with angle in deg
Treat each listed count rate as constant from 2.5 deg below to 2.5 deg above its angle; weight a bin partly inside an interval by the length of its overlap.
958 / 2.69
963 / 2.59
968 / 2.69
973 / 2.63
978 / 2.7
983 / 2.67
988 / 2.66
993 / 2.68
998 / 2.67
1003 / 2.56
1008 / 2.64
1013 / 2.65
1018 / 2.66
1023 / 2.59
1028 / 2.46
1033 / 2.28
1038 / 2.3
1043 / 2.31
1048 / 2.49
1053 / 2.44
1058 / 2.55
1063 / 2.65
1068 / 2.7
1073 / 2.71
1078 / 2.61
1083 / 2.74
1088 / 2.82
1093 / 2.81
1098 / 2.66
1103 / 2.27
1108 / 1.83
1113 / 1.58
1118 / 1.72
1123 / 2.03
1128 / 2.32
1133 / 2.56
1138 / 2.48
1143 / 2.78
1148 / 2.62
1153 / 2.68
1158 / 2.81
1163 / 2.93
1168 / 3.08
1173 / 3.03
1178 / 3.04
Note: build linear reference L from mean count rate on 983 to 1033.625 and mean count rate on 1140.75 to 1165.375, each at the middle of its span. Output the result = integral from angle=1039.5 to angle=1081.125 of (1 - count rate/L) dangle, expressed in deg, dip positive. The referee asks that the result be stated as 1.6 deg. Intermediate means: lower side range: 2.6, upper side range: 2.76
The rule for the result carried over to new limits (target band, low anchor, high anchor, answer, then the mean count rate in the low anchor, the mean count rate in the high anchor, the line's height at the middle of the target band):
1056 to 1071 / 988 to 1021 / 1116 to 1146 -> -0.85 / 2.64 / 2.33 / 2.5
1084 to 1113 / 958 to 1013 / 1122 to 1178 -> 2.91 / 2.65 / 2.7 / 2.68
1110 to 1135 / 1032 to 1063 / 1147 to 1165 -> 5.97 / 2.42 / 2.77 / 2.66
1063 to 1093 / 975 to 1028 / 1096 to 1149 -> -4.13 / 2.64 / 2.25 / 2.39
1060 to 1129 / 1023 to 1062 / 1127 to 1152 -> 3.00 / 2.43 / 2.57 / 2.5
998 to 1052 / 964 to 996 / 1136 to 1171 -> 3.90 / 2.67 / 2.78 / 2.7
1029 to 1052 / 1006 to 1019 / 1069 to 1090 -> 2.74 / 2.65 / 2.72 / 2.68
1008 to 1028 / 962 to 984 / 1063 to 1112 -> 0.02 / 2.66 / 2.55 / 2.61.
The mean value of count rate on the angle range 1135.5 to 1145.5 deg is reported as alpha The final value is 2.63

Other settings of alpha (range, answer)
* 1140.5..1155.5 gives 2.69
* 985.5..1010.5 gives 2.64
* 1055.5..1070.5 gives 2.63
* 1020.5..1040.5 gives 2.41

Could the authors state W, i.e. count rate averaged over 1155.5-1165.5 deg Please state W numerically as 2.87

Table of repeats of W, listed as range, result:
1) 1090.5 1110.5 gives 2.39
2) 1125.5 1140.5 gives 2.45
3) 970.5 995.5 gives 2.67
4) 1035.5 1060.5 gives 2.42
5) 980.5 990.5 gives 2.67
